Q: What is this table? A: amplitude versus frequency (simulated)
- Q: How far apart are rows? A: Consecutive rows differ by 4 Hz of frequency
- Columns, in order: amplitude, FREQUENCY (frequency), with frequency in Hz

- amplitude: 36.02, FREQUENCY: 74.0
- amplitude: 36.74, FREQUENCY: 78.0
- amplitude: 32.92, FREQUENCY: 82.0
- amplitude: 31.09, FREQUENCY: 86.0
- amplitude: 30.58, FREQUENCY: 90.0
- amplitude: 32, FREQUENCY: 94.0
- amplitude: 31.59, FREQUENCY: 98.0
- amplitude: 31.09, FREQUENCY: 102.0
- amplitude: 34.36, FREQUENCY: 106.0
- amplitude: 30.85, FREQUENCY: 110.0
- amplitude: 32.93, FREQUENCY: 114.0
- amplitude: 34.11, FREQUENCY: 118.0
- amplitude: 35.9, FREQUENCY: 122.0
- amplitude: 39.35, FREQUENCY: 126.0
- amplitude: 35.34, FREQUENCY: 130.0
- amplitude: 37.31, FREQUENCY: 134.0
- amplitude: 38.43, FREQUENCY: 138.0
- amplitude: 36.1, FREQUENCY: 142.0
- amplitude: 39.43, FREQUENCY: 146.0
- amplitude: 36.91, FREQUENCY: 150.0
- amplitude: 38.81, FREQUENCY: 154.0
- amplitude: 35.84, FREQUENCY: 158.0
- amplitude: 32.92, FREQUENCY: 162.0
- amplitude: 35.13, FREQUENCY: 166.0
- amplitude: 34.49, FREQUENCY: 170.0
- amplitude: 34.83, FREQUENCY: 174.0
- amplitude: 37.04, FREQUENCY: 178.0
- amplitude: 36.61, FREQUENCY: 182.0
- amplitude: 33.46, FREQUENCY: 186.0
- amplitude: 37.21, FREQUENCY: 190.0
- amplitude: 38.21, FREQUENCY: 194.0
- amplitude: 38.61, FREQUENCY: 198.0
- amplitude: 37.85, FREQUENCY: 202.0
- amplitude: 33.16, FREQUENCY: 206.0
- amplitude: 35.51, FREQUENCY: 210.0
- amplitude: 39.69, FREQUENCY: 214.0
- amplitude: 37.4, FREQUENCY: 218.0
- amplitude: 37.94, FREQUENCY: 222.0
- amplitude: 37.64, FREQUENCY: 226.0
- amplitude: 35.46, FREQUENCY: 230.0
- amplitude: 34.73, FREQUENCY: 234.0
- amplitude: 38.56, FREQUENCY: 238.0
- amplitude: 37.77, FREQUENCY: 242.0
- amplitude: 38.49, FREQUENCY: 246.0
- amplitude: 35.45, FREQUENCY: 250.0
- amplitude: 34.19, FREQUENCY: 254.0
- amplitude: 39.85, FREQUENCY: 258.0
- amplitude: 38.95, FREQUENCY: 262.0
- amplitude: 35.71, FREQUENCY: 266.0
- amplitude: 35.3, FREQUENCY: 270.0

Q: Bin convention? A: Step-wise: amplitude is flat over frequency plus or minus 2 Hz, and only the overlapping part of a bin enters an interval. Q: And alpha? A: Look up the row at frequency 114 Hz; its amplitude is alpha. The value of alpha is 32.93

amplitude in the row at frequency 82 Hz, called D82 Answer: 32.92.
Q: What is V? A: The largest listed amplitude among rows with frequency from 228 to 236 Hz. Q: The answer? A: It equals 35.46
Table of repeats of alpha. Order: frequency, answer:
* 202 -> 37.85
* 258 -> 39.85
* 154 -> 38.81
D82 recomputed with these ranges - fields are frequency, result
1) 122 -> 35.9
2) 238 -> 38.56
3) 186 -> 33.46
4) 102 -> 31.09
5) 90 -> 30.58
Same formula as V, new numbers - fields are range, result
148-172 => 38.81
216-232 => 37.94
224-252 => 38.56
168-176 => 34.83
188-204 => 38.61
